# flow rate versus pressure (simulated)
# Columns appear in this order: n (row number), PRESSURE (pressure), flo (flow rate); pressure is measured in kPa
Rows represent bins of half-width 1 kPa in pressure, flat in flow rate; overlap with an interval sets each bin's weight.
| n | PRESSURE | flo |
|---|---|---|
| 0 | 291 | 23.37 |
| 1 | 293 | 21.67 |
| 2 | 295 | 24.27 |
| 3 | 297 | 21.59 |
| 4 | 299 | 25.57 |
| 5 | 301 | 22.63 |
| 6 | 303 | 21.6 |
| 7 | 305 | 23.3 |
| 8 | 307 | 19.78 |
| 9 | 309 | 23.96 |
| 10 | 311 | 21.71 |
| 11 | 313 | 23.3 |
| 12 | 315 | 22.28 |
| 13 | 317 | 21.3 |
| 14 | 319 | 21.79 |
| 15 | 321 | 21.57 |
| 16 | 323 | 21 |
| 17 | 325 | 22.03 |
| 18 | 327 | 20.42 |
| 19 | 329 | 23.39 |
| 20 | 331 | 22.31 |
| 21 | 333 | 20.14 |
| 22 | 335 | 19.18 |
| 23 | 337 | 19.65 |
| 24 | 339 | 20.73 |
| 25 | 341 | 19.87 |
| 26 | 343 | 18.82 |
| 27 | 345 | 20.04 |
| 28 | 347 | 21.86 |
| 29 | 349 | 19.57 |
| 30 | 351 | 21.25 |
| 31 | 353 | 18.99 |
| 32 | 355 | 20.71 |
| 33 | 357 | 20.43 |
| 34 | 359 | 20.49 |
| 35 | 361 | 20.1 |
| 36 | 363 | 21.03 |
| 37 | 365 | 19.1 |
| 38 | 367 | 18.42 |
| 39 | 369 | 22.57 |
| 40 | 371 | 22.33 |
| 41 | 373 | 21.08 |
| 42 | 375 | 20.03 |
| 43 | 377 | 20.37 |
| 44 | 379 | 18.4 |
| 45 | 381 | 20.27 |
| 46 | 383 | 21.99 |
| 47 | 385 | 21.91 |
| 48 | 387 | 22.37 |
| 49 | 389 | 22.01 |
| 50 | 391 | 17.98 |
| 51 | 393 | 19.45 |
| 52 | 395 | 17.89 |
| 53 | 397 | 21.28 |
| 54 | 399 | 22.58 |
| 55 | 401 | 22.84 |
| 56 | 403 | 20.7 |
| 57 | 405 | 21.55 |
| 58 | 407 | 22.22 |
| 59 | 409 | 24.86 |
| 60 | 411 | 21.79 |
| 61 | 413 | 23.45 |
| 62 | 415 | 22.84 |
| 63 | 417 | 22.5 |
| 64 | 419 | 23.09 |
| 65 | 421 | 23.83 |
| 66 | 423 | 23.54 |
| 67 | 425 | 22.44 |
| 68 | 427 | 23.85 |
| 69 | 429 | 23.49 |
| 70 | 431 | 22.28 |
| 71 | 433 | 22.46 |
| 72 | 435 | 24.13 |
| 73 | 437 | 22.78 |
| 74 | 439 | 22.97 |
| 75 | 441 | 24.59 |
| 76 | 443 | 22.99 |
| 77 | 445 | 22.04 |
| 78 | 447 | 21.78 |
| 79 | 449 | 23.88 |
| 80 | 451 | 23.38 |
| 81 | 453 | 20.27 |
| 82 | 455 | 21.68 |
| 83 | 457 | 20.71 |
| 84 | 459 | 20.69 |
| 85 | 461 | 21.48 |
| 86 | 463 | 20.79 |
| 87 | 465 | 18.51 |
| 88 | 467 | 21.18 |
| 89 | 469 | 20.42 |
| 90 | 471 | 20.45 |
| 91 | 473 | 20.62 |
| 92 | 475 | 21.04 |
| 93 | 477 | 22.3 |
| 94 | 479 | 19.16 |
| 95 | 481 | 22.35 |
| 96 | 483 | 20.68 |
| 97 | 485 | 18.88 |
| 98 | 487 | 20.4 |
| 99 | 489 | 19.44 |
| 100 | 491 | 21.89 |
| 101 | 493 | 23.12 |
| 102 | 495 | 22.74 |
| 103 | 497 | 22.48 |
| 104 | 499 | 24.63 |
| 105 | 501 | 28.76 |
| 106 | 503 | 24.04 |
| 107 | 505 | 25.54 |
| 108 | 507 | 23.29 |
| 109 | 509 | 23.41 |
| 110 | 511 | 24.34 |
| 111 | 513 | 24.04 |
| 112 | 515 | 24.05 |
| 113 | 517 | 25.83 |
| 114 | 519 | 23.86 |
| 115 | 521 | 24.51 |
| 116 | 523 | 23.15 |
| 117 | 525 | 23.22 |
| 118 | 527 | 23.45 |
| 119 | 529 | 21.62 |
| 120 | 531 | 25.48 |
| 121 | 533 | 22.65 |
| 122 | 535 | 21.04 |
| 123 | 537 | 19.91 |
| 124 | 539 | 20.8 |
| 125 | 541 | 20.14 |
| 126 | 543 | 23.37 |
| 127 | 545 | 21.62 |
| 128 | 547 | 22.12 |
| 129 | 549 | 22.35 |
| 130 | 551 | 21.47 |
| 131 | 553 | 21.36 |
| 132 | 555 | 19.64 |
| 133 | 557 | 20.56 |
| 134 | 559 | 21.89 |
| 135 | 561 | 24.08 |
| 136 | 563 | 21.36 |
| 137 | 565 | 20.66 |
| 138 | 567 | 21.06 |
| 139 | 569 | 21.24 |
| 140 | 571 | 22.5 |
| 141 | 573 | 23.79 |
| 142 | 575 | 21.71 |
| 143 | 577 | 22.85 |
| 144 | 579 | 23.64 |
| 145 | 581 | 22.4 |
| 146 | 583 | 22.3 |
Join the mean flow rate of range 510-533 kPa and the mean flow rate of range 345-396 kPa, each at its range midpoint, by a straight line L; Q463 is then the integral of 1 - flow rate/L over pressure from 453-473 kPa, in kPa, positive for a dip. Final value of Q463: 1.7 kPa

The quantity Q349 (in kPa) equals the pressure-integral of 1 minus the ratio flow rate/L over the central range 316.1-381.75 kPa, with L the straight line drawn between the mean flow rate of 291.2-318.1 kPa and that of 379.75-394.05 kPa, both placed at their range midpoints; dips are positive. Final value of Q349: 3.12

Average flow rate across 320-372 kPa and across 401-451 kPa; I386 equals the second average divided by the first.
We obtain 1.1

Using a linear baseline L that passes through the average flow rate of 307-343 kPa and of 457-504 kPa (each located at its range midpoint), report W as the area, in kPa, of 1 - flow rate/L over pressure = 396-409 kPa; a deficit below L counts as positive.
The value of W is -0.4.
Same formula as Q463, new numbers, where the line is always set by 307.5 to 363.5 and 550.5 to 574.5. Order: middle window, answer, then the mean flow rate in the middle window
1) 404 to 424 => -1.7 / 23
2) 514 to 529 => -1.6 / 23.9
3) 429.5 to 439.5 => -0.8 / 22.9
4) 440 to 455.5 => -0.9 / 22.6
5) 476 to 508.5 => -1.6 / 22.5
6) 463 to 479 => 0.6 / 20.6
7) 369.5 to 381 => 0.3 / 20.5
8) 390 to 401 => 0.5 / 20.1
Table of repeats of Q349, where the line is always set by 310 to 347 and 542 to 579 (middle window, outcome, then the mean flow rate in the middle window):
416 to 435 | -1.5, 23.1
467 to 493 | 1.1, 20.8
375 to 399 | 1.0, 20.4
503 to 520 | -2.0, 24.3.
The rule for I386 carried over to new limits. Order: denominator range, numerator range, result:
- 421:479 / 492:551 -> 1.06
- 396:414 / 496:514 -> 1.10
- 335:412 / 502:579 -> 1.09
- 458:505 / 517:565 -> 1.03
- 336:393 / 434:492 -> 1.05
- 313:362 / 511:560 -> 1.08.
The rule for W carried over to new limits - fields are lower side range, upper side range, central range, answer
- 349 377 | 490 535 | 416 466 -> -0.4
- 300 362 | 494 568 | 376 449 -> -1.0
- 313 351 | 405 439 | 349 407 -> 3.6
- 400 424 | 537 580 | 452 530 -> -0.2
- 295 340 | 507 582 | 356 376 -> 1.3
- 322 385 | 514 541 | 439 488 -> 1.7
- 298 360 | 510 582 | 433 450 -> -1.0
